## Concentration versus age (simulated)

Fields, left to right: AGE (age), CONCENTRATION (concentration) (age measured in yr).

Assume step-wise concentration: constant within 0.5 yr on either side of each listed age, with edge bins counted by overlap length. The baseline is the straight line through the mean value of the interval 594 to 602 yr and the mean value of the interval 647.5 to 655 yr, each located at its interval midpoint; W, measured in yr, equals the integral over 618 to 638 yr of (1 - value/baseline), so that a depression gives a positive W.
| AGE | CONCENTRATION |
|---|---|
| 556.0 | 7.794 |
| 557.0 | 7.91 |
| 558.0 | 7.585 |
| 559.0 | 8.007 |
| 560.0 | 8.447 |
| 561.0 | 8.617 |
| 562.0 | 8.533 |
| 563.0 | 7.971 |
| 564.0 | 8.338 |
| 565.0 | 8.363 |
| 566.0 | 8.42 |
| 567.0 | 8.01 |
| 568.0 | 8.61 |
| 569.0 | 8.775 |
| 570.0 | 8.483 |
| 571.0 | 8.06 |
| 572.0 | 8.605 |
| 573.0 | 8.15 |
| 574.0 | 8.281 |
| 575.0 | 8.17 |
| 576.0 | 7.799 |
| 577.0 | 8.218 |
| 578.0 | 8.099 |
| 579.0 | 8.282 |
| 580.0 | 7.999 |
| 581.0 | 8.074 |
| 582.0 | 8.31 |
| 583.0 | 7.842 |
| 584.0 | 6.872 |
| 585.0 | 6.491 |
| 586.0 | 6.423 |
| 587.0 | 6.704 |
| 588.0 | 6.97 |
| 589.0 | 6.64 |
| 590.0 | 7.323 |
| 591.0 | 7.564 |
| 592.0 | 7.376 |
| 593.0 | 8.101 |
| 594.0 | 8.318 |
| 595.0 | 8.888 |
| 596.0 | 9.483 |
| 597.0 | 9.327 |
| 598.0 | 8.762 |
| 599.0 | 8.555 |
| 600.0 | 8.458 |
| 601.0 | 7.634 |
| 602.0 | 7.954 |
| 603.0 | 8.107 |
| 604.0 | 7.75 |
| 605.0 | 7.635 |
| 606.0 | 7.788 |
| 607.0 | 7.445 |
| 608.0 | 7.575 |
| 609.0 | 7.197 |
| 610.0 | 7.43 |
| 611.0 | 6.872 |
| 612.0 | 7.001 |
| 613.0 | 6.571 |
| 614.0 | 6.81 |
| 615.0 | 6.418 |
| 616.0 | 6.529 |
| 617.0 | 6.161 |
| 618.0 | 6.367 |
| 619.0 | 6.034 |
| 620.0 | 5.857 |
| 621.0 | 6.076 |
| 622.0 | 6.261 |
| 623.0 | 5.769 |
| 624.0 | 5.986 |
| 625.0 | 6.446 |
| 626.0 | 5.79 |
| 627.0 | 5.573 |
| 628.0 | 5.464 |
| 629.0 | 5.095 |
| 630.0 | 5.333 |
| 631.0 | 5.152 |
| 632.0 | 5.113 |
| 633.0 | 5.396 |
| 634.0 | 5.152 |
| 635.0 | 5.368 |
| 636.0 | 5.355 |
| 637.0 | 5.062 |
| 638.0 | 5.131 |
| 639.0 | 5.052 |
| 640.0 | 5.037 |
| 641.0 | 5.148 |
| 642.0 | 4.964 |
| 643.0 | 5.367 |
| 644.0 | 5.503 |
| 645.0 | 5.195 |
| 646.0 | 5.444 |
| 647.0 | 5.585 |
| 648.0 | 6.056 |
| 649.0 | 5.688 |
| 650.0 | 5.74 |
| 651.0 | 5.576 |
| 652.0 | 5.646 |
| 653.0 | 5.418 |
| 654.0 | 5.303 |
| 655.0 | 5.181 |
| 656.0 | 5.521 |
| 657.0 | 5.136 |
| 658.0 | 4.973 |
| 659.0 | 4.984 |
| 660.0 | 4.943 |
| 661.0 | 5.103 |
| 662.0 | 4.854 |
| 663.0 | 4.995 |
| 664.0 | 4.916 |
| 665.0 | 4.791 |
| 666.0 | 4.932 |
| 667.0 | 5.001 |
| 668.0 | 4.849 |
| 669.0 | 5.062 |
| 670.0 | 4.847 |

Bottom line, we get 3.9 yr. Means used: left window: 8.66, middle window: 5.6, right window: 5.6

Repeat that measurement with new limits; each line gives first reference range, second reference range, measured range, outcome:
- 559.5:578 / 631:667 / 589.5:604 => -2.04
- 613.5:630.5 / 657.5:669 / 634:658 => 0.10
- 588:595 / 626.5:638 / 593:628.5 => -3.40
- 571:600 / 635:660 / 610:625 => 0.49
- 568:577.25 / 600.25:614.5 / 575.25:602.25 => 0.05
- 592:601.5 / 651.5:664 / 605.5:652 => 5.86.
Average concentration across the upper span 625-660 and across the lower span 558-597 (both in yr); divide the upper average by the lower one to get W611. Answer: 0.67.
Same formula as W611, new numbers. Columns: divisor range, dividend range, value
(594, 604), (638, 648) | 0.62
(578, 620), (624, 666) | 0.71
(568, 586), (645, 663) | 0.67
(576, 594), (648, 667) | 0.69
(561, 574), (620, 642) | 0.65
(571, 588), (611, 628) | 0.80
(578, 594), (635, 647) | 0.70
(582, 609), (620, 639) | 0.71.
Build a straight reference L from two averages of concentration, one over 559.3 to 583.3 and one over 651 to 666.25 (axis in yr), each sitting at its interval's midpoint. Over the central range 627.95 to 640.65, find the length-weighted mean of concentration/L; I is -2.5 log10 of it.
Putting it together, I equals 0.16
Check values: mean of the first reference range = 8.27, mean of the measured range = 5.2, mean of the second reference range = 5.13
